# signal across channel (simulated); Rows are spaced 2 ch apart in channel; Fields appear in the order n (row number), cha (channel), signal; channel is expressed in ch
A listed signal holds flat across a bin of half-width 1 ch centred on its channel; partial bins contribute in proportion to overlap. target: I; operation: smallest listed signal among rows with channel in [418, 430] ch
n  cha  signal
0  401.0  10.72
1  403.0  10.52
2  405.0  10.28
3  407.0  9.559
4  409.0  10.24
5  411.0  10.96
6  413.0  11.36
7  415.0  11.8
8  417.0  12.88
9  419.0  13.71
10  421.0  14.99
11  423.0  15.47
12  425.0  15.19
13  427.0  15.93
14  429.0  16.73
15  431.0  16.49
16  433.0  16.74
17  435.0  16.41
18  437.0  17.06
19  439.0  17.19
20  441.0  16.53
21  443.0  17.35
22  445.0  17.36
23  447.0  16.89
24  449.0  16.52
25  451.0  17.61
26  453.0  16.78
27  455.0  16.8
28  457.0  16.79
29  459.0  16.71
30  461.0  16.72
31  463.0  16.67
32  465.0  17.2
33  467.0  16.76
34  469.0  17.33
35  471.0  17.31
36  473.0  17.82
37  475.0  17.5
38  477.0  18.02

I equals 13.71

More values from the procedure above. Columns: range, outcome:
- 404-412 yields 9.559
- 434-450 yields 16.41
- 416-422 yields 12.88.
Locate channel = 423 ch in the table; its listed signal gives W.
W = 15.47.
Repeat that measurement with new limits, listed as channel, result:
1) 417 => 12.88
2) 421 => 14.99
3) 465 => 17.2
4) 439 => 17.19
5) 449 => 16.52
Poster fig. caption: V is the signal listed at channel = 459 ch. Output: 16.71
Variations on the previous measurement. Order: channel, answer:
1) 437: 17.06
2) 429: 16.73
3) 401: 10.72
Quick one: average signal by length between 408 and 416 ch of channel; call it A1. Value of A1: 11.1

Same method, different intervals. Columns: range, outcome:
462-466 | 16.9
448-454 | 17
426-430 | 16.3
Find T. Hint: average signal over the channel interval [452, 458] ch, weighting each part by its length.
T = 16.8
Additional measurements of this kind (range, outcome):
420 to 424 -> 15.2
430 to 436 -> 16.5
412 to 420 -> 12.4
